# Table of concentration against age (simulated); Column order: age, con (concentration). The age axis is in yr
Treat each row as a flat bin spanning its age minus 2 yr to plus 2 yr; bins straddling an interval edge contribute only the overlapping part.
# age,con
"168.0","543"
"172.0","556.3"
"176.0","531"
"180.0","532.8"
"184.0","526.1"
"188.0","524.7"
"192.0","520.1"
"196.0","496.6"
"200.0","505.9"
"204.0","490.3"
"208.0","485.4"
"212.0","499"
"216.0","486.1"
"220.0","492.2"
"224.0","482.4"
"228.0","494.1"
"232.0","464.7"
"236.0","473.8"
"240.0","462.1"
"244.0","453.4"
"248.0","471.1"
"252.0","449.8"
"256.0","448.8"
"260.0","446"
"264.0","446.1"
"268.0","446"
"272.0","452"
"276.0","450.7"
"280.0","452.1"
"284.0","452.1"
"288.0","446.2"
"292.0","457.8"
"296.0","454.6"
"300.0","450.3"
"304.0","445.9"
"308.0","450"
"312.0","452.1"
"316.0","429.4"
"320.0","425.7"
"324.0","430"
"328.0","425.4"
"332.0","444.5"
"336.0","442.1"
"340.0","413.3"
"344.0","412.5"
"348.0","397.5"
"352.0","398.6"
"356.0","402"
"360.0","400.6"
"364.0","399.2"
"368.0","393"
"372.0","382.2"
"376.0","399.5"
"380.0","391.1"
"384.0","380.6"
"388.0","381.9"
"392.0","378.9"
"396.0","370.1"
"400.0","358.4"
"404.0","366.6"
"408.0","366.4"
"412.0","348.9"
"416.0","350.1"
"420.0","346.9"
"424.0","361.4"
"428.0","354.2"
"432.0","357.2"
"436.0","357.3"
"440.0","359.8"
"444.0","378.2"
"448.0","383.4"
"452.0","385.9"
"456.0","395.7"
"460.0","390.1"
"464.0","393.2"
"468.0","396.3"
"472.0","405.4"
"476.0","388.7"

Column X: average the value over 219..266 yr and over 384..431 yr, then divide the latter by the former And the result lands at 0.78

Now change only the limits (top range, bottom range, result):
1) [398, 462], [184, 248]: 0.75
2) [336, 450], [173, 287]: 0.79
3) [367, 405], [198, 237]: 0.78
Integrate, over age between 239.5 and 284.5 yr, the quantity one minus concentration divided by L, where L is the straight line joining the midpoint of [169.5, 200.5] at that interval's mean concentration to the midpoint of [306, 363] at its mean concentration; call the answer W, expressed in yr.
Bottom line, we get 1.9 yr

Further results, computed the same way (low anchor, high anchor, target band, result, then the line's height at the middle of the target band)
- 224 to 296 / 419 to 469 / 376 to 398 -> 1.0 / 400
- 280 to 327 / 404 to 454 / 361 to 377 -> 0.3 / 402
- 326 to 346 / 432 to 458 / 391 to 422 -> 2.6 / 394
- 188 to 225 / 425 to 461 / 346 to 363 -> 0.8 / 419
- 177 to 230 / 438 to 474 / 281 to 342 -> 1.7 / 454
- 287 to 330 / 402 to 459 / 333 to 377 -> 0.9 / 413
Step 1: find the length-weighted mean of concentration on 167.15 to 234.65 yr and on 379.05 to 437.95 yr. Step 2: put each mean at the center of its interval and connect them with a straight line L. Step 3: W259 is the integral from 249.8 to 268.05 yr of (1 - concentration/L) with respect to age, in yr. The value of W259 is 0.7 yr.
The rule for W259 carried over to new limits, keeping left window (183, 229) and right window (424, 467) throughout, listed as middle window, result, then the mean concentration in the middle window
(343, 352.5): 0.5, 403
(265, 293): 0.7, 451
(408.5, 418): 1.0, 352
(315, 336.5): 0.3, 432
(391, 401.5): 0.8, 369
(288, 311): 0.0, 451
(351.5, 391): 2.1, 392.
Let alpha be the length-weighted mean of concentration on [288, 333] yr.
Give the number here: 442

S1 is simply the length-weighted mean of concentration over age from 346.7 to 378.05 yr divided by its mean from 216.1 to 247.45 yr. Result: 0.8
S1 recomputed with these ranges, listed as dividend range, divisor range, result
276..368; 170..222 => 0.84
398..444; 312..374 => 0.86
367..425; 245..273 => 0.82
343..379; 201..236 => 0.82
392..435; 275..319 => 0.80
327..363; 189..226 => 0.84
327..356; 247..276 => 0.93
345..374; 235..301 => 0.87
